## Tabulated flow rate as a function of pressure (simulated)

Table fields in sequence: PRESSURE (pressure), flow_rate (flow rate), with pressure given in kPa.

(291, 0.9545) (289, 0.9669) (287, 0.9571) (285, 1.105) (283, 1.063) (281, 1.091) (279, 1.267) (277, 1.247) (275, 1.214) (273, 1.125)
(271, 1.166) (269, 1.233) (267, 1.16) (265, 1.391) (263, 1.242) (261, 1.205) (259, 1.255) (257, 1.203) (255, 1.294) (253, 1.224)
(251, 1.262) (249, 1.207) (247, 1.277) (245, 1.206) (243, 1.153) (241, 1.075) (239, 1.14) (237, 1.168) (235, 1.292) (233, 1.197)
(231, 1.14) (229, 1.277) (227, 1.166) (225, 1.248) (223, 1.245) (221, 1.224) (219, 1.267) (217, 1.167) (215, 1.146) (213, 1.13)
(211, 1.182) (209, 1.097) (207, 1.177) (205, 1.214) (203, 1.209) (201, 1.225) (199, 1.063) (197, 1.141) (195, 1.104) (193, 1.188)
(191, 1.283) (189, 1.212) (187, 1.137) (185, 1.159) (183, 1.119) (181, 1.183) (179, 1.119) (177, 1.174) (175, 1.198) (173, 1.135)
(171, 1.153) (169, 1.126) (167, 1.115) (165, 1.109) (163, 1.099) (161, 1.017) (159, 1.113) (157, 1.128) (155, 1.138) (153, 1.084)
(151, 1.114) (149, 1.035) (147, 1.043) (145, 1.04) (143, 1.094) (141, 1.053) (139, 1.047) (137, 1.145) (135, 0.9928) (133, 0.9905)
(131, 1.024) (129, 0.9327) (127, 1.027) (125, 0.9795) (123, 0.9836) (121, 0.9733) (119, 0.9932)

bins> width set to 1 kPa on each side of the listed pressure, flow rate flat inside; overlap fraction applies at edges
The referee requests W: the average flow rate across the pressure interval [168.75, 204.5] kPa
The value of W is 1.16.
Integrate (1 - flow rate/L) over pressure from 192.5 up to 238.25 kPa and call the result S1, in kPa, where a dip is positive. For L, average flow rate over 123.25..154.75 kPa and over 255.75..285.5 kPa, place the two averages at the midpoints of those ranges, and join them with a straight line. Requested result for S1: -2.1 kPa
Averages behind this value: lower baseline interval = 1.04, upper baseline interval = 1.2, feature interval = 1.19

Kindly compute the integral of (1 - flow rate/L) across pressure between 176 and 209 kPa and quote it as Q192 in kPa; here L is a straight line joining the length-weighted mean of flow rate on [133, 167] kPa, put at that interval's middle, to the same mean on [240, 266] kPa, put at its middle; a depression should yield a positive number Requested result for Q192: -0.8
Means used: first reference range 1.08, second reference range 1.23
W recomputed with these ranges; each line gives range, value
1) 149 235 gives 1.16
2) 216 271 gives 1.22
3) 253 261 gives 1.24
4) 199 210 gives 1.17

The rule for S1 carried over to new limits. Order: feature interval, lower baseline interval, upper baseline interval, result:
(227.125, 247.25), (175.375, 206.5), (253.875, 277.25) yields 0.3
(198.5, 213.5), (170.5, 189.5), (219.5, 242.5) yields 0.1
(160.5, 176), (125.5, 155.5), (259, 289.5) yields -0.7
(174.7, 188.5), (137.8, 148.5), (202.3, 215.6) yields -0.4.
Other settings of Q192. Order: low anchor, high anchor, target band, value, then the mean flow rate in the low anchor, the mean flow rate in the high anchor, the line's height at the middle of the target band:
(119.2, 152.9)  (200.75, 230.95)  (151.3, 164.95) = -0.28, 1.03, 1.2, 1.08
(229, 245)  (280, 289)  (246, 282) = -4.08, 1.18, 1.04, 1.1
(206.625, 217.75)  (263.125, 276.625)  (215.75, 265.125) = -1.48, 1.15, 1.22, 1.18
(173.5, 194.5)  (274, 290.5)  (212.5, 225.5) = -0.61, 1.17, 1.11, 1.15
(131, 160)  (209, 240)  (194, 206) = -0.02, 1.07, 1.2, 1.16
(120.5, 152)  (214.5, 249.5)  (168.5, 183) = -0.70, 1.03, 1.2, 1.1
